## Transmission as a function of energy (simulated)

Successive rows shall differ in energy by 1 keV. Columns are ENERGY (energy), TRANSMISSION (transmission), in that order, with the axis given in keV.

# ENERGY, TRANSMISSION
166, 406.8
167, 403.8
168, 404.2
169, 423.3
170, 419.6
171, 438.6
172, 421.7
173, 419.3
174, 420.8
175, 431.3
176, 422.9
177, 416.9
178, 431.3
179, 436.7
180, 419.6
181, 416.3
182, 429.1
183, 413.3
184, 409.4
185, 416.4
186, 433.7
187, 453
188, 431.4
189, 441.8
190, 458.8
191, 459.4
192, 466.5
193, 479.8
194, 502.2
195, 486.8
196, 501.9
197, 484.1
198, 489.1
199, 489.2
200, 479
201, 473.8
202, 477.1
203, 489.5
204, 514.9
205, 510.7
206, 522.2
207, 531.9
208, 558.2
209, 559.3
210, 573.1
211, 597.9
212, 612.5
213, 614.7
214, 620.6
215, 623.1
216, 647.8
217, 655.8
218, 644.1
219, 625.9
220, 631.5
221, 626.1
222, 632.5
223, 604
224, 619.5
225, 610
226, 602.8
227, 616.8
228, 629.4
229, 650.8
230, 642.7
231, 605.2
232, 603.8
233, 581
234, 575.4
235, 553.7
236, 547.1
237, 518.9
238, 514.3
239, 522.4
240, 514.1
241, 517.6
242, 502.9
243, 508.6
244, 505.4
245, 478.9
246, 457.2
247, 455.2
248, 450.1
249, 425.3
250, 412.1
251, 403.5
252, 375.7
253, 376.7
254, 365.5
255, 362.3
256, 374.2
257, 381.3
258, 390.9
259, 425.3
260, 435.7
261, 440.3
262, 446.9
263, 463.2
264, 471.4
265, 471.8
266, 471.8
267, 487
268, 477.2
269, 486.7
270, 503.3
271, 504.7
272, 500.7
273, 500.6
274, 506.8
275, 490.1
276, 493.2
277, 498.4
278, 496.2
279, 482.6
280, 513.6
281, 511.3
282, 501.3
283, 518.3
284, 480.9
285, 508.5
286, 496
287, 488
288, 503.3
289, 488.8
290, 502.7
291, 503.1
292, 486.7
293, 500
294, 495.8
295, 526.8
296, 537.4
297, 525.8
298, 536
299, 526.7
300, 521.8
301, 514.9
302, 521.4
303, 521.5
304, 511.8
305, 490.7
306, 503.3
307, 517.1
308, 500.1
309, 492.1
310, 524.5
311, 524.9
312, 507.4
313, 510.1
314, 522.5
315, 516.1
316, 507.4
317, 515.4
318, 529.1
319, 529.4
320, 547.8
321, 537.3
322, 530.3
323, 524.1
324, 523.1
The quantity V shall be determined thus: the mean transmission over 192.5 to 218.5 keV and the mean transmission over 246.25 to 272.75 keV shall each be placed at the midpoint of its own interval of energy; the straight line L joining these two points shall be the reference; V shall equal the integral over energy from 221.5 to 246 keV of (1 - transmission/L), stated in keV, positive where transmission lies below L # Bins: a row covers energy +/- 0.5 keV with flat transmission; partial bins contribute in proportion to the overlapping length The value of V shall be -3.9 keV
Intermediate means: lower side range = 544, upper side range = 438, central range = 567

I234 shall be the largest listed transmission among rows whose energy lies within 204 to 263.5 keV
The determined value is 655.8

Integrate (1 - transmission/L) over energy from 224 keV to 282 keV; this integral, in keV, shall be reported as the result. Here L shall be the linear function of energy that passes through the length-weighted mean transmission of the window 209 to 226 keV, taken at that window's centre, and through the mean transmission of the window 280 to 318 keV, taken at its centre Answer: 7.9 keV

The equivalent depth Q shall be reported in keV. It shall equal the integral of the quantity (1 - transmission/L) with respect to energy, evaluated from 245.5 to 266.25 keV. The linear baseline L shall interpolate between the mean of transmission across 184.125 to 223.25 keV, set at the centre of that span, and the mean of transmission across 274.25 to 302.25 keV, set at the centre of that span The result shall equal 3.81 keV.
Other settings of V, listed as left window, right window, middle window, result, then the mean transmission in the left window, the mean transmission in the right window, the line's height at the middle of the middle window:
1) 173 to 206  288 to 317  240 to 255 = 1.23 keV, 456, 512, 485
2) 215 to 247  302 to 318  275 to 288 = 0.89 keV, 578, 512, 536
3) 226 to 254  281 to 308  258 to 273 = 1.27 keV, 515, 509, 512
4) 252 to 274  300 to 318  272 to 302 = -1.60 keV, 444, 513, 480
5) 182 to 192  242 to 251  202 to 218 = -4.61 keV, 436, 461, 446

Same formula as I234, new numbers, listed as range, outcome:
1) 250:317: 537.4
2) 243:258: 508.6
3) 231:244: 605.2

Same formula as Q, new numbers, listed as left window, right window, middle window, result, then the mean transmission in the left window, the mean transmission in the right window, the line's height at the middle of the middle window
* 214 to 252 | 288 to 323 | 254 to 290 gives 4.2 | 558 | 515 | 535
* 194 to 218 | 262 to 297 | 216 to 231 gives -2.7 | 545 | 496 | 533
